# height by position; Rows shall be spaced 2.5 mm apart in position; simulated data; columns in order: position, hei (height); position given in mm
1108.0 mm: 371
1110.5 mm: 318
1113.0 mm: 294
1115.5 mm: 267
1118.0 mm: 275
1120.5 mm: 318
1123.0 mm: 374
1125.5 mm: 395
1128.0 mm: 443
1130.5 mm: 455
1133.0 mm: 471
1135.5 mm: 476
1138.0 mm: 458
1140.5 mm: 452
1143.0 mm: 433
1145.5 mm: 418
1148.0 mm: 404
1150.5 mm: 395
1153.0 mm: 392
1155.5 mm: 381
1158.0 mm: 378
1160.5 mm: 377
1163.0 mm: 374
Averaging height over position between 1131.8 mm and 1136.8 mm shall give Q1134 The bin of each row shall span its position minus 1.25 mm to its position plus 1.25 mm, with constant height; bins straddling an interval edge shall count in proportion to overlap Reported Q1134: 473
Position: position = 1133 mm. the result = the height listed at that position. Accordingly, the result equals 471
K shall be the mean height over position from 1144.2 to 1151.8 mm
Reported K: 406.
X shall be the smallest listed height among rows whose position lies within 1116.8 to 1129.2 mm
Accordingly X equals 275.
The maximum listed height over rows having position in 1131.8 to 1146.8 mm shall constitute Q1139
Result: 476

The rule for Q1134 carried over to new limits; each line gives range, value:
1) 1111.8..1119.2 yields 279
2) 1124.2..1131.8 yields 431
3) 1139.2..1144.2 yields 443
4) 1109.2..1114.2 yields 307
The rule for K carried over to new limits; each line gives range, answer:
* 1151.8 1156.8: 386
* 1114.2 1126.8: 326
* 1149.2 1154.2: 394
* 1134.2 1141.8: 462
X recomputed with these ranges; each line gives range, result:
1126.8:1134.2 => 443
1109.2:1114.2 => 294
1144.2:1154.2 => 392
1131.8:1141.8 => 452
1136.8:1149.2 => 404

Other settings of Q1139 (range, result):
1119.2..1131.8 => 455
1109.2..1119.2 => 318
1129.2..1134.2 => 471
